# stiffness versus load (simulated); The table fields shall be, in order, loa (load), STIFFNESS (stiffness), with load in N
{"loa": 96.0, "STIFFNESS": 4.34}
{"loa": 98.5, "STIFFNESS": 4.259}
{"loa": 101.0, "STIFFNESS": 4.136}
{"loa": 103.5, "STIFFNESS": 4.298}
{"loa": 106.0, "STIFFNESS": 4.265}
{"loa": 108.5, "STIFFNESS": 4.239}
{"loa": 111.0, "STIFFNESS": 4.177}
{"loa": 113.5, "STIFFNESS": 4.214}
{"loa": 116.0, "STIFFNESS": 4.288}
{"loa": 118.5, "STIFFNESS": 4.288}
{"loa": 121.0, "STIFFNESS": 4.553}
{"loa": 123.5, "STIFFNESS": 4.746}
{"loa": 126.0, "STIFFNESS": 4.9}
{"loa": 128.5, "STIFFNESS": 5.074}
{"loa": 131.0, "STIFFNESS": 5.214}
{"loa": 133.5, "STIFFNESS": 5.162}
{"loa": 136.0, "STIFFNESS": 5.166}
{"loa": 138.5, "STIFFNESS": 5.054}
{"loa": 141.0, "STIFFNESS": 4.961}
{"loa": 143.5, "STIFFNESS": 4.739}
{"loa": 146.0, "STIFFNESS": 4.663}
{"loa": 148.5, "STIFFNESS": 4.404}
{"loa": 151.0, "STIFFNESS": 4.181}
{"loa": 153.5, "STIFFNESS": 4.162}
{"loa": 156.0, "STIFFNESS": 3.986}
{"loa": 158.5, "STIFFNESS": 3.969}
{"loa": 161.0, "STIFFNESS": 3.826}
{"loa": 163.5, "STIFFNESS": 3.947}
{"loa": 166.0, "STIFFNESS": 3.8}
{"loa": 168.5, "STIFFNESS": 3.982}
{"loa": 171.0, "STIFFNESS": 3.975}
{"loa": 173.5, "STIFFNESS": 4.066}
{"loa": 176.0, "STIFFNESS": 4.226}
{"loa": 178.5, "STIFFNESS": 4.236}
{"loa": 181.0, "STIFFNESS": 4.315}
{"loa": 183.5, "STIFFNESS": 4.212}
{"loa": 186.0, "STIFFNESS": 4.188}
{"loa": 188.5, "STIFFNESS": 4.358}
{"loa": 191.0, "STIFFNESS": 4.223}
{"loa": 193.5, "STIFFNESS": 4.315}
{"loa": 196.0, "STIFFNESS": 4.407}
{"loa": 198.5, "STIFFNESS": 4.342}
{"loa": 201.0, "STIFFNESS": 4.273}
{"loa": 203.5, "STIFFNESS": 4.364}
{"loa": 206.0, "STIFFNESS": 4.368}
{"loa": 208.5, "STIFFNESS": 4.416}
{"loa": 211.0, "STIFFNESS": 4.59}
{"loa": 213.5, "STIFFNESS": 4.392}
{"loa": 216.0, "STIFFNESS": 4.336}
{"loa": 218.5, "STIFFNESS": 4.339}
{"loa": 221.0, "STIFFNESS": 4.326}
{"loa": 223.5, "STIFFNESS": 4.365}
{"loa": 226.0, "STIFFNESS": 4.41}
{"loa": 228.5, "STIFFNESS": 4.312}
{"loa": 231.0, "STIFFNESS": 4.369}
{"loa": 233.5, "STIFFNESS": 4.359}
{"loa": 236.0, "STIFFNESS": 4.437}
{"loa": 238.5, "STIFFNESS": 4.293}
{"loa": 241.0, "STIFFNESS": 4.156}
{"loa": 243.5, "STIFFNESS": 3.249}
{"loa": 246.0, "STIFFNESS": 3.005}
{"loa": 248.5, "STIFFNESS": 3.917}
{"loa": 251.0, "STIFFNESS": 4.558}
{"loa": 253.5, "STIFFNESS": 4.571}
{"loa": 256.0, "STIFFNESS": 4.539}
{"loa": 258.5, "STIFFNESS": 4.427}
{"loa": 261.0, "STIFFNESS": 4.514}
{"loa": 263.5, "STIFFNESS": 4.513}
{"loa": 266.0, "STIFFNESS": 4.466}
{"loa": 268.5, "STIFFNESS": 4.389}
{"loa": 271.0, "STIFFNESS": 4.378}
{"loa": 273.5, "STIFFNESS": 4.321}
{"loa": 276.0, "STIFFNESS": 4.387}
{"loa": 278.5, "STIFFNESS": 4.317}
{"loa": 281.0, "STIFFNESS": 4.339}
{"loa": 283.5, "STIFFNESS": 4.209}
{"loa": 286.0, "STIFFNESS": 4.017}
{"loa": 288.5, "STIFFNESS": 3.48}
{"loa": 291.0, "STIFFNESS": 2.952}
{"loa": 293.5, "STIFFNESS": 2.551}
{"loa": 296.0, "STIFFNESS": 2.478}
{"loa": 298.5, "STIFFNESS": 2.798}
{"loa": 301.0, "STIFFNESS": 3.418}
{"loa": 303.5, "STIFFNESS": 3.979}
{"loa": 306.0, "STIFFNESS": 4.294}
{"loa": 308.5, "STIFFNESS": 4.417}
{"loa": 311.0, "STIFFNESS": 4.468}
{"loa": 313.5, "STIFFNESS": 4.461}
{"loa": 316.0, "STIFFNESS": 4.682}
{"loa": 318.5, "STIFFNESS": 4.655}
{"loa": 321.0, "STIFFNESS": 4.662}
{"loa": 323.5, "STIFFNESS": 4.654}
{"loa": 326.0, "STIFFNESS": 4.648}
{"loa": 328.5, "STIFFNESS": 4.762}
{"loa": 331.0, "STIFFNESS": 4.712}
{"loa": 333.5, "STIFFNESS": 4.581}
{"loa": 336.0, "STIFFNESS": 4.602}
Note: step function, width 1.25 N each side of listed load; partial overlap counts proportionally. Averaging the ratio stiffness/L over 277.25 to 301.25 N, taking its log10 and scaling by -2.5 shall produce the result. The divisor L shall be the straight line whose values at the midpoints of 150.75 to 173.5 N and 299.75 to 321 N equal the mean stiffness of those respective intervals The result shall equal 0.23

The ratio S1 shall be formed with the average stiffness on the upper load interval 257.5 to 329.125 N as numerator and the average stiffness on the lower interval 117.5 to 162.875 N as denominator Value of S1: 0.89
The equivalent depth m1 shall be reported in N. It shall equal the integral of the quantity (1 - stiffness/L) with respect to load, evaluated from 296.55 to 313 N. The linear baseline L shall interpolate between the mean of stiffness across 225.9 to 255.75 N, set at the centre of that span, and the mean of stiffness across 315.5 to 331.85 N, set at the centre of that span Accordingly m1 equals 2.53 N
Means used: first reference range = 4.14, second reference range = 4.68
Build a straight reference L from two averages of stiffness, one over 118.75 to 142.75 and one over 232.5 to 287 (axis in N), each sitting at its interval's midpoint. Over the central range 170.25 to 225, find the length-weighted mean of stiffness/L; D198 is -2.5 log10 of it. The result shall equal 0.07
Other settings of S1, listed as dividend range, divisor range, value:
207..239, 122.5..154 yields 0.91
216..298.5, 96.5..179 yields 0.93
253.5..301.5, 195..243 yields 0.91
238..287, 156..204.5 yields 1.02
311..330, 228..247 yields 1.15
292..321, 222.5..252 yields 0.94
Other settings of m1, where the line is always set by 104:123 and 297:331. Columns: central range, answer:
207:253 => 0.9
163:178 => 1.0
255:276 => -0.7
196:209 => -0.1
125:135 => -1.8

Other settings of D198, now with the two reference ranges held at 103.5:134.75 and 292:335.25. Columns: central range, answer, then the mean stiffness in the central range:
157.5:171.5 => 0.15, 3.91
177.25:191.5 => 0.04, 4.26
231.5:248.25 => 0.10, 3.94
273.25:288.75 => 0.01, 4.19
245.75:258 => 0.01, 4.23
